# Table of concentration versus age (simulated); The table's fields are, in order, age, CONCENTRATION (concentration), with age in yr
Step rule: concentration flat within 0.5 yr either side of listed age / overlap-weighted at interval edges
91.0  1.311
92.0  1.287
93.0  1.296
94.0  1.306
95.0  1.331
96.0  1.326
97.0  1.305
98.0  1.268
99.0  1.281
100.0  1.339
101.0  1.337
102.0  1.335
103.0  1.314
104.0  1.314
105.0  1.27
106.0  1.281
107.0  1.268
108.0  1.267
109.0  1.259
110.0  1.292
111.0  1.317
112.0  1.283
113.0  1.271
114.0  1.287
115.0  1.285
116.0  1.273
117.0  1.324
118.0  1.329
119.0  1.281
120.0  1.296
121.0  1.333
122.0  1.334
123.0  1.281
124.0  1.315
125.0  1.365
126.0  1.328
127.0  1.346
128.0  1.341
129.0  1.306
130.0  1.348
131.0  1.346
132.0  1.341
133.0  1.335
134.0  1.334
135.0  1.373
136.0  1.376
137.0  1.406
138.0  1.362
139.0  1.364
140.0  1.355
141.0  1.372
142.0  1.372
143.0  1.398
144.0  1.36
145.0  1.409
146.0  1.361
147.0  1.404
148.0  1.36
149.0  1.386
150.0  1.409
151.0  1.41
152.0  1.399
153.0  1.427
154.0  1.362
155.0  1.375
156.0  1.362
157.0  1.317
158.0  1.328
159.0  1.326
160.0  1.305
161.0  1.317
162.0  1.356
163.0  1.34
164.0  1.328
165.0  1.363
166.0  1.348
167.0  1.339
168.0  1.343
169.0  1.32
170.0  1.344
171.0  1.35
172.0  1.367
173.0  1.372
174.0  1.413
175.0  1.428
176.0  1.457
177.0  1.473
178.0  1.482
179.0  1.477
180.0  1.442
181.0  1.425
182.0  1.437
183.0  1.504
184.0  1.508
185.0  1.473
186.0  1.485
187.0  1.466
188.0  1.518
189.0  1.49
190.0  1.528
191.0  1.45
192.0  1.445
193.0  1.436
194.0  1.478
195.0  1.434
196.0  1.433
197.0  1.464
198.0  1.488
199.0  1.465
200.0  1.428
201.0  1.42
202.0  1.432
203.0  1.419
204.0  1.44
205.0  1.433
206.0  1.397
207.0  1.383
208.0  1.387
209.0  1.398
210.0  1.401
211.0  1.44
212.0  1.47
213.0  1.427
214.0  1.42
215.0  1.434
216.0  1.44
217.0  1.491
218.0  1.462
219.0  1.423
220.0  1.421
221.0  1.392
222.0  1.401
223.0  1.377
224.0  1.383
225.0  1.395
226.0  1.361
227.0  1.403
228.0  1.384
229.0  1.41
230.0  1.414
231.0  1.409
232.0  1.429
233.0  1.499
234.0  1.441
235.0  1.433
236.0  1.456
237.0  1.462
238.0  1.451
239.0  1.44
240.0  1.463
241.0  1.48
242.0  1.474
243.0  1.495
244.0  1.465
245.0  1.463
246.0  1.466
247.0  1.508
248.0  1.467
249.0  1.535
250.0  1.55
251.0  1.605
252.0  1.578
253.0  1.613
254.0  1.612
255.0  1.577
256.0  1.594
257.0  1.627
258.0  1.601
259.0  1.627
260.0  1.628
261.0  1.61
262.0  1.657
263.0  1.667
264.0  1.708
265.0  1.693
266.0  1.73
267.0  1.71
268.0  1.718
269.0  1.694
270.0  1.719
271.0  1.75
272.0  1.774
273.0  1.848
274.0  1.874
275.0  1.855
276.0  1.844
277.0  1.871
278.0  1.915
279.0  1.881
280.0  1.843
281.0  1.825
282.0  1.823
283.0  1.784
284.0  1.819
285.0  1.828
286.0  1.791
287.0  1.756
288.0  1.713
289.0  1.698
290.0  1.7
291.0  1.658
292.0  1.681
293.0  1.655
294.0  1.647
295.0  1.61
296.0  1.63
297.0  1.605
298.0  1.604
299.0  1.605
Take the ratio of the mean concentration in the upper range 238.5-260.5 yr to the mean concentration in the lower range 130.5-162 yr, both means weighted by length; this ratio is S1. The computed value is 1.13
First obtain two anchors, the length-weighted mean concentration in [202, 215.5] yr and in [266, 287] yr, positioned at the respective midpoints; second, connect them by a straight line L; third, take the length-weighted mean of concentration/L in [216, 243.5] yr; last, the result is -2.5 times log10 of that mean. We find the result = 0.08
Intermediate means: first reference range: 1.42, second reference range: 1.81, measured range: 1.43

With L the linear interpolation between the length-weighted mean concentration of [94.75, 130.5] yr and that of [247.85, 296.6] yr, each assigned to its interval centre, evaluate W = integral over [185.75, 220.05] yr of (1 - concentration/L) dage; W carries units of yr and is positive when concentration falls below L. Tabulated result 2.0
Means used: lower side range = 1.31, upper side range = 1.71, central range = 1.44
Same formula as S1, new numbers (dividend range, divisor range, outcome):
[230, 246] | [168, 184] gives 1.03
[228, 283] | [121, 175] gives 1.19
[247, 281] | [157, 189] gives 1.21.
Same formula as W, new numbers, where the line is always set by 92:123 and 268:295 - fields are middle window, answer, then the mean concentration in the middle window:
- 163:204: 2.1 yr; 1.43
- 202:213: 1.1 yr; 1.42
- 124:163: 1.0 yr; 1.36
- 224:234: 1.3 yr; 1.41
